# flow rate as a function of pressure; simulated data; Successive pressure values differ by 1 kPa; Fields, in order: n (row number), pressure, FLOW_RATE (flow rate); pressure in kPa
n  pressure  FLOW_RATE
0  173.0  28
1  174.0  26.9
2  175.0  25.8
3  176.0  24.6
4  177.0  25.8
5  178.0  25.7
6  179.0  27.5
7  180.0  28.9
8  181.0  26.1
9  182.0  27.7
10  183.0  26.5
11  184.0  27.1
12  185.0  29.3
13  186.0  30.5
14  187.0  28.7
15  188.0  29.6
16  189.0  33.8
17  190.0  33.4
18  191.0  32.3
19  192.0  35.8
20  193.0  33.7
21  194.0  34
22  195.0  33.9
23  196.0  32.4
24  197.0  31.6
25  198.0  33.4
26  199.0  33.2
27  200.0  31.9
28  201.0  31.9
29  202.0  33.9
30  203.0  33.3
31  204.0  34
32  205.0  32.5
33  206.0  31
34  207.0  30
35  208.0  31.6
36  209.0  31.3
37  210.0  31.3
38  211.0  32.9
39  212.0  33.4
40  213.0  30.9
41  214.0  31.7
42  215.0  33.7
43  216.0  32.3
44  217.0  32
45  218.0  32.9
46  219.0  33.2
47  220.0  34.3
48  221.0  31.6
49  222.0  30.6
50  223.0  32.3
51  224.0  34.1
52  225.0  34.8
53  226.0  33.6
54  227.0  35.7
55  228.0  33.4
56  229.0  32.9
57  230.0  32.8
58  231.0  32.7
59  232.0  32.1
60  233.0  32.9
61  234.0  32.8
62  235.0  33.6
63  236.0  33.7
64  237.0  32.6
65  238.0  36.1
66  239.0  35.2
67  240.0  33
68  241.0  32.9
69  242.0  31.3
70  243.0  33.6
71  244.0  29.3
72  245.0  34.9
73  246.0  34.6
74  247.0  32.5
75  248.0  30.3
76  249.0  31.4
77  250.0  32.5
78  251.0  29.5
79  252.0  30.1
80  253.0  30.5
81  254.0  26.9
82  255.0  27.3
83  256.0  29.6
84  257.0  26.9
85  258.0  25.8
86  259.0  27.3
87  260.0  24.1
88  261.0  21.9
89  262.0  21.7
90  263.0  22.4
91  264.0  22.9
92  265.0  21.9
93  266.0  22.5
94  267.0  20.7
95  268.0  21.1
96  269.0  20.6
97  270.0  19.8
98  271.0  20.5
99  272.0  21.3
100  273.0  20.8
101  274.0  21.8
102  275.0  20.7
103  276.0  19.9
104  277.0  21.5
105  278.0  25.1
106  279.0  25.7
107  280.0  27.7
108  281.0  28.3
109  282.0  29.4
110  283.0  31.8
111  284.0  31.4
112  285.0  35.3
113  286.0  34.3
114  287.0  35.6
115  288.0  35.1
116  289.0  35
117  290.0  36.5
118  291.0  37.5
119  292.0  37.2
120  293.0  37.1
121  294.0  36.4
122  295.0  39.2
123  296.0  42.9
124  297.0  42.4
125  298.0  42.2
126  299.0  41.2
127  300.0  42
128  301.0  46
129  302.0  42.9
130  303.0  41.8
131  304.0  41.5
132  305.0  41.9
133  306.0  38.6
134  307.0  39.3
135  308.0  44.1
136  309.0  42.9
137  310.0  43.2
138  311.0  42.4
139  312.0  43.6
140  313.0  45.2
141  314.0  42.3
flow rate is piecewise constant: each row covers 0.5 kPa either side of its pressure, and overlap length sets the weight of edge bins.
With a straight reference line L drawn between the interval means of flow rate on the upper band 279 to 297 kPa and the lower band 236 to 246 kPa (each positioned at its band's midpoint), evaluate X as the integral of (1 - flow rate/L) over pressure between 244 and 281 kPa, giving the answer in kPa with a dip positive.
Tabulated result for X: 9.17 kPa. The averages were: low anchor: 33.3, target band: 25.5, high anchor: 34.7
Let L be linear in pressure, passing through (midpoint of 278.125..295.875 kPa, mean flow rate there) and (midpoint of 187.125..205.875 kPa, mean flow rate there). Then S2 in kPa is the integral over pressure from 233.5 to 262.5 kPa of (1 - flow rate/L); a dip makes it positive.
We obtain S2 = 2.6 kPa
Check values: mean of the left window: 32.9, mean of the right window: 33.7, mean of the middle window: 30.4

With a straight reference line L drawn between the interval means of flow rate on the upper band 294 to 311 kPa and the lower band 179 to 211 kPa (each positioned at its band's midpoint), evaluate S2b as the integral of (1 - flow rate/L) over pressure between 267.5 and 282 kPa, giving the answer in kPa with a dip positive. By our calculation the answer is 6.1 kPa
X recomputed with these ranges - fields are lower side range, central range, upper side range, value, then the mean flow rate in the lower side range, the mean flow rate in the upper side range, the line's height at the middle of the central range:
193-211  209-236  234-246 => 0.1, 32.5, 33.3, 32.9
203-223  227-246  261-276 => -3.9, 32.2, 21.3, 27.6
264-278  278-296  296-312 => -1.3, 21.2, 42.2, 31.4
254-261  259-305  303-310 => 5.5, 26.5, 41.5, 34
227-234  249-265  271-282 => 0.5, 33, 23.4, 27.5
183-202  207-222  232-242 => 0.2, 31.9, 33.5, 32.7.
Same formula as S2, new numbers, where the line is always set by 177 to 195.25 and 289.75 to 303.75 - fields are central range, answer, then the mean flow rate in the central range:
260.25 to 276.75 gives 7.2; 21.3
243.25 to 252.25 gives 1.0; 31.8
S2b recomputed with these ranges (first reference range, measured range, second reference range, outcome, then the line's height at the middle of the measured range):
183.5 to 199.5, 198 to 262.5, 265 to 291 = -4.4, 29.6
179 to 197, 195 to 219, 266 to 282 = -2.9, 28.9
